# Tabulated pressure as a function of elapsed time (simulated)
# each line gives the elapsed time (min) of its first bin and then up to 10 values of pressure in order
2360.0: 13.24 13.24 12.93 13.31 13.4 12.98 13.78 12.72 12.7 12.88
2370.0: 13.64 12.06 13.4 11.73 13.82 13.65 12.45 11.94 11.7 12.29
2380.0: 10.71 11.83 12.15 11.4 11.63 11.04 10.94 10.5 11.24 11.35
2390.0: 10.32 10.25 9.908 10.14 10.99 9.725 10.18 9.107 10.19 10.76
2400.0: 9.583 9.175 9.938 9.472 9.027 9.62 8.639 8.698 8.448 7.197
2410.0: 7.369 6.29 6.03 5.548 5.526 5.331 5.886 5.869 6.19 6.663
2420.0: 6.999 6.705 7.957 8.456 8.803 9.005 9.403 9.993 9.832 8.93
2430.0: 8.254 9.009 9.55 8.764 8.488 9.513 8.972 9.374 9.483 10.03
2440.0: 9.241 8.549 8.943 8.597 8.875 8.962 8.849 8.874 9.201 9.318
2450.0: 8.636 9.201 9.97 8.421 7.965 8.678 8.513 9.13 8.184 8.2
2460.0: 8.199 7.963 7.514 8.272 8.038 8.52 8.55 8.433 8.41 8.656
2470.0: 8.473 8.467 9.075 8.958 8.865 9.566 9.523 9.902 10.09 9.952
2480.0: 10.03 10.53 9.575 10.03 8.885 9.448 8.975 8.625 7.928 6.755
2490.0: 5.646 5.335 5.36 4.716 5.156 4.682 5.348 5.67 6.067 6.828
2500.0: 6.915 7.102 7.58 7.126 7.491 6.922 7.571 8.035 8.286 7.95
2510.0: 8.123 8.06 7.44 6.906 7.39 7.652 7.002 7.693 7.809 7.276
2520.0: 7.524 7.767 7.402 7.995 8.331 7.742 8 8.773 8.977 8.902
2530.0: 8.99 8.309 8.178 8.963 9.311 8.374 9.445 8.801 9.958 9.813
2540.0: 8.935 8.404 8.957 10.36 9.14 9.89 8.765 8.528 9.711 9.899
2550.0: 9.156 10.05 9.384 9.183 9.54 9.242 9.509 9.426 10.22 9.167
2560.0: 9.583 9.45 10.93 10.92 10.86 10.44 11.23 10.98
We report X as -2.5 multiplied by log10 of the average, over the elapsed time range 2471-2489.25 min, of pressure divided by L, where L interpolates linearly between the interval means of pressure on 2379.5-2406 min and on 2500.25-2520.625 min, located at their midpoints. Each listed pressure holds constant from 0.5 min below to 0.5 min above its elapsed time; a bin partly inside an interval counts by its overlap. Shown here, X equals -0.12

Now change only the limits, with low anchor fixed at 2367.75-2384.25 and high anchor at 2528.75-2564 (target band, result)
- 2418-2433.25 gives 0.33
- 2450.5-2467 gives 0.28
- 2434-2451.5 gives 0.23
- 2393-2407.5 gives 0.23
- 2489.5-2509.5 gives 0.49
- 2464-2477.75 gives 0.20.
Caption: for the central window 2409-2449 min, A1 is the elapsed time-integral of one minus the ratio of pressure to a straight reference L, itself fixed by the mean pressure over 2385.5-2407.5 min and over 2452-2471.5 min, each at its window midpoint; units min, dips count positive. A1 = 4.3 min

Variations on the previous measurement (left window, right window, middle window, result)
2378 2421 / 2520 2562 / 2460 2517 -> 7.6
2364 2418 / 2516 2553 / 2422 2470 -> 4.3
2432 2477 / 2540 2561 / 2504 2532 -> 4.0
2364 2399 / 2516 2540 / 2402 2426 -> 7.6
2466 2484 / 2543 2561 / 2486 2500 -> 4.8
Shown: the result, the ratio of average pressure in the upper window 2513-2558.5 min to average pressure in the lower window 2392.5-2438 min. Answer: 1.04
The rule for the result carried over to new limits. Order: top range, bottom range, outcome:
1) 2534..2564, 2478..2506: 1.28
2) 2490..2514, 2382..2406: 0.65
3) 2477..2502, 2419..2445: 0.85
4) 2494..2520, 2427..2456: 0.79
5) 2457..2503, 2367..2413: 0.76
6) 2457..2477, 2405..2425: 1.21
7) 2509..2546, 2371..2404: 0.76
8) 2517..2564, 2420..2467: 1.03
